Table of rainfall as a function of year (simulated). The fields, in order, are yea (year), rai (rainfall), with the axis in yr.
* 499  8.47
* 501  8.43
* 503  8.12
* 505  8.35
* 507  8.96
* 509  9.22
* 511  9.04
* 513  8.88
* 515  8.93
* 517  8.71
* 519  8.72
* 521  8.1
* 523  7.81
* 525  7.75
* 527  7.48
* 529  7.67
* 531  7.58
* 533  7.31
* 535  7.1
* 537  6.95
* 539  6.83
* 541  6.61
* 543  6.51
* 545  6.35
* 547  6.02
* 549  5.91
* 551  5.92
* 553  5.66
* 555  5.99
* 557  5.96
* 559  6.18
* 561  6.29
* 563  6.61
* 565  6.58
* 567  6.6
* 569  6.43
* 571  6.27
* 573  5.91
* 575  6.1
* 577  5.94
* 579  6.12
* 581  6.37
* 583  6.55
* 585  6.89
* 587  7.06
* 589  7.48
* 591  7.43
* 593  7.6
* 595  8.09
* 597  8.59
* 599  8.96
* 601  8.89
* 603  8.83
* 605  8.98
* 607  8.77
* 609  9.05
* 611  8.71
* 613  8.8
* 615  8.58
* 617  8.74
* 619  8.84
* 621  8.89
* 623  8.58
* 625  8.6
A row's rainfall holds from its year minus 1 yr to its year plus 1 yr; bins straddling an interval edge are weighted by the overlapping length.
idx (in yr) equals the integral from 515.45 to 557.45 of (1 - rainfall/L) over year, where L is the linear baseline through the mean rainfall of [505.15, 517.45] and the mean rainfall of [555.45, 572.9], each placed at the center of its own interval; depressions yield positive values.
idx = 3.73 yr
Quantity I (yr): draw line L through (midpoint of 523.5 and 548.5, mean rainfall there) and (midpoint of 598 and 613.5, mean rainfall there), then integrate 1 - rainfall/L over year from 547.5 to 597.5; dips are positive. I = 9.02 yr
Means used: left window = 7.01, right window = 8.88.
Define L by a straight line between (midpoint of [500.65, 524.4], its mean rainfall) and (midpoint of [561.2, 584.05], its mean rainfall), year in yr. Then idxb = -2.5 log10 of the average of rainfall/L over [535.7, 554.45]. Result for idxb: 0.17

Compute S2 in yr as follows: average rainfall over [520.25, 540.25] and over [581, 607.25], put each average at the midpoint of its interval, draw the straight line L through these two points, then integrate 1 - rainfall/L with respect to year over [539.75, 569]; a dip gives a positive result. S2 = 5.31 yr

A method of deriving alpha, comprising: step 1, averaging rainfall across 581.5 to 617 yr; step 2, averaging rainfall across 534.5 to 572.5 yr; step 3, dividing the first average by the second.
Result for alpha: 1.3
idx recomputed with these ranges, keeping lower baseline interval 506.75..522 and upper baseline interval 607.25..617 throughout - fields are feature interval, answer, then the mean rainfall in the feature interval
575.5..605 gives 4.3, 7.51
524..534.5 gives 1.5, 7.54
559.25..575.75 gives 4.6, 6.34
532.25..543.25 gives 2.4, 6.9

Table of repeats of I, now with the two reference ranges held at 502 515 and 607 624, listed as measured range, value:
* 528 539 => 1.88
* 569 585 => 4.62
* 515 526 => 0.62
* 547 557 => 3.28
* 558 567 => 2.40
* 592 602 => 0.40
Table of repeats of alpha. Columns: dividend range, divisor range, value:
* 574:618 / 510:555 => 1.07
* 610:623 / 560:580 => 1.39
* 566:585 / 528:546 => 0.90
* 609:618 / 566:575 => 1.39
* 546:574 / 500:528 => 0.73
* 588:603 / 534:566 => 1.29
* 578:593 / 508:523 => 0.79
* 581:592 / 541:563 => 1.15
